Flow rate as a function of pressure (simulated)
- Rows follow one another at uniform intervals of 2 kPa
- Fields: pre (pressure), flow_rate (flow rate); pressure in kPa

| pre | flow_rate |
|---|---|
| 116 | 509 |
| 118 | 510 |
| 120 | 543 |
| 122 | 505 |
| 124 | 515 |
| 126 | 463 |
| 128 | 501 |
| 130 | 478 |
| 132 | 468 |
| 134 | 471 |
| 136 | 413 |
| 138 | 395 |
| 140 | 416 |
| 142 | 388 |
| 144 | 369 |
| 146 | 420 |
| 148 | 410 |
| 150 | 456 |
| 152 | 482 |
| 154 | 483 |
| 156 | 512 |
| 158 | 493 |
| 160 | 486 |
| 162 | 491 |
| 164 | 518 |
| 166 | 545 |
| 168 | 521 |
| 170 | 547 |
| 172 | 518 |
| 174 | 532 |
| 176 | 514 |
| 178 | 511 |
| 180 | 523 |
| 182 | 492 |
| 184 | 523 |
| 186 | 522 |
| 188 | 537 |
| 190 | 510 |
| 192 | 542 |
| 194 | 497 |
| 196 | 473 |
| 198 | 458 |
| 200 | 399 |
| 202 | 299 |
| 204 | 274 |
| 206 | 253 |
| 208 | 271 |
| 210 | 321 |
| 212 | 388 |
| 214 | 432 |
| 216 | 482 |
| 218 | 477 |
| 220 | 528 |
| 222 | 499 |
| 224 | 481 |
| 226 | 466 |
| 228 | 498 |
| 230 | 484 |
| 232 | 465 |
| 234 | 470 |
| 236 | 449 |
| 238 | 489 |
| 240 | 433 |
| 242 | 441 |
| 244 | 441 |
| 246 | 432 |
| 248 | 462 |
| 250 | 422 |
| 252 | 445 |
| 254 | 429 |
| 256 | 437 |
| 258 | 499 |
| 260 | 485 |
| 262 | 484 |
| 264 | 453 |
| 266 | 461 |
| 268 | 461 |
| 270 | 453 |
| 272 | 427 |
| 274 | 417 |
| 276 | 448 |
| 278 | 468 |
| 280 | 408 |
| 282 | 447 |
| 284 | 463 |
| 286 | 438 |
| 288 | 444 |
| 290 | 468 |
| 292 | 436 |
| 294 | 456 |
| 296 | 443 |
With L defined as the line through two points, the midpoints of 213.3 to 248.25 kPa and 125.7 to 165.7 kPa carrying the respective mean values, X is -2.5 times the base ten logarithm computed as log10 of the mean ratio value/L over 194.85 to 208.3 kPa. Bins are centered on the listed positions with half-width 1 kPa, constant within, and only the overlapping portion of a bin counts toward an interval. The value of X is 0.300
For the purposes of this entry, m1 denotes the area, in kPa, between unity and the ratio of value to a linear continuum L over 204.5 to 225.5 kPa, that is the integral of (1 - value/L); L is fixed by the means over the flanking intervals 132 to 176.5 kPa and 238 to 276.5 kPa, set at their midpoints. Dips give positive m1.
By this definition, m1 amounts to 2.2 kPa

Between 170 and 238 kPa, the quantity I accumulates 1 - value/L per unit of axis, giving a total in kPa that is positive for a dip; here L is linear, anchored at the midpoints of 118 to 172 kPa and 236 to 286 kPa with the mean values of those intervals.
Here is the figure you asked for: 0.4 kPa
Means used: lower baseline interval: 474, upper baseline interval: 450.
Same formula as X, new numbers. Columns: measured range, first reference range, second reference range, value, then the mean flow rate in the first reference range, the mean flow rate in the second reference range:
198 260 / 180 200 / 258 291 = 0.114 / 502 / 453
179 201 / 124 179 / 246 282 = -0.071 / 475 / 450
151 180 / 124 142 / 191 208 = -0.210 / 451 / 392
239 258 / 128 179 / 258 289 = 0.037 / 474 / 452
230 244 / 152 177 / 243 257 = -0.021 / 512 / 438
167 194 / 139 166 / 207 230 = -0.156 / 459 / 442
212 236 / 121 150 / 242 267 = -0.056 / 444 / 454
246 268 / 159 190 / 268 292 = 0.008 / 518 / 444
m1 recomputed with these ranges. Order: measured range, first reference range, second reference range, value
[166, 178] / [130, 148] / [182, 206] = -2.4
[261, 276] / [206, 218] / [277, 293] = -0.7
